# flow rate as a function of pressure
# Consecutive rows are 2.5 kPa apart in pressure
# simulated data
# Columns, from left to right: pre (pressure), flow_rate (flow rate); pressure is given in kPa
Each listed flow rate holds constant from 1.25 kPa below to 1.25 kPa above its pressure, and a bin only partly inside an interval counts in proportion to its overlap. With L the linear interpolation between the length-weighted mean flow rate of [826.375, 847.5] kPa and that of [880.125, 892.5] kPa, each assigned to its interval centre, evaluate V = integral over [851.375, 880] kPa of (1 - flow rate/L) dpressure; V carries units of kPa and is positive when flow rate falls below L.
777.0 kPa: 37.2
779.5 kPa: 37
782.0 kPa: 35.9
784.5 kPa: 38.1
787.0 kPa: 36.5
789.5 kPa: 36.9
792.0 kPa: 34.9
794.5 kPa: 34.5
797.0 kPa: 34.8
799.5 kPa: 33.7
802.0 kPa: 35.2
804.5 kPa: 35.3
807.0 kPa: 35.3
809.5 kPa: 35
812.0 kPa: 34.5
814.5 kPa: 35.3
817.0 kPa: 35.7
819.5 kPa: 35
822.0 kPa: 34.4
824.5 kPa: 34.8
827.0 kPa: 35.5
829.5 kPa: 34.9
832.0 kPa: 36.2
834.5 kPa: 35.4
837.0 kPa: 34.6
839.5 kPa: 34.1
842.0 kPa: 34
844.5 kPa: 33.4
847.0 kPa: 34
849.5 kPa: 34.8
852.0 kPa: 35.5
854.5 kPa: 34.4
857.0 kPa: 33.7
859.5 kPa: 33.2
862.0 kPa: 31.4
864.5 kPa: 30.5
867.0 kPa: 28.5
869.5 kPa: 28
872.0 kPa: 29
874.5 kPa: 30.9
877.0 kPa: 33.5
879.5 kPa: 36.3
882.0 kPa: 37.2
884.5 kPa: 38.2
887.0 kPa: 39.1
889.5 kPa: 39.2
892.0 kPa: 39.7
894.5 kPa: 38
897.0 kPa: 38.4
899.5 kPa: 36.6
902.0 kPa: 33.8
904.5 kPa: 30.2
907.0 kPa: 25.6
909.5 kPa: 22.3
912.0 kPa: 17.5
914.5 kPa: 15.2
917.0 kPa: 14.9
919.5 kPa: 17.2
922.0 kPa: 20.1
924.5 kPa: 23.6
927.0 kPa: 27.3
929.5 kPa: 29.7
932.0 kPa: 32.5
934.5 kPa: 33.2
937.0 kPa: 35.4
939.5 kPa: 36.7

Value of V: 3.87 kPa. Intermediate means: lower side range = 34.7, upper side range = 38.5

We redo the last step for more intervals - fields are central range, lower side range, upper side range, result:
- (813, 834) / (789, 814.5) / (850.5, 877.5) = -0.88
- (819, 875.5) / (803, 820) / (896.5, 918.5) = -3.06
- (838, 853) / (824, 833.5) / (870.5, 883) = 0.15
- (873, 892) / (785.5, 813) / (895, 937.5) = -4.79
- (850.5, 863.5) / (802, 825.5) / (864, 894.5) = 0.39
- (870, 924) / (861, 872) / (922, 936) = -1.74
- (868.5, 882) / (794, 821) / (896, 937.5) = -1.13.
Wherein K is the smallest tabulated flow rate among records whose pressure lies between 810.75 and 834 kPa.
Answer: 34.4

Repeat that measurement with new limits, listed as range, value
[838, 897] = 28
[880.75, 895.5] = 37.2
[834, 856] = 33.4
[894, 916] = 15.2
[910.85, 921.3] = 14.9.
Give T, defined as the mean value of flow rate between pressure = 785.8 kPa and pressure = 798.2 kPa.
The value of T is 35.5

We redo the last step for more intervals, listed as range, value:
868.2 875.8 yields 29.3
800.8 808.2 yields 35.3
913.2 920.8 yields 15.8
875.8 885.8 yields 36.3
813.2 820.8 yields 35.3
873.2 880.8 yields 33.6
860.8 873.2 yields 29.5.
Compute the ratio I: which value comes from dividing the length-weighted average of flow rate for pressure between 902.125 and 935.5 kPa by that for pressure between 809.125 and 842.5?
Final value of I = 0.7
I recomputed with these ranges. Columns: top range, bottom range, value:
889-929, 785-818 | 0.77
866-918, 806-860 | 0.90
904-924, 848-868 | 0.61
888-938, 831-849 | 0.83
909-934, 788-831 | 0.64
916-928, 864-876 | 0.70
